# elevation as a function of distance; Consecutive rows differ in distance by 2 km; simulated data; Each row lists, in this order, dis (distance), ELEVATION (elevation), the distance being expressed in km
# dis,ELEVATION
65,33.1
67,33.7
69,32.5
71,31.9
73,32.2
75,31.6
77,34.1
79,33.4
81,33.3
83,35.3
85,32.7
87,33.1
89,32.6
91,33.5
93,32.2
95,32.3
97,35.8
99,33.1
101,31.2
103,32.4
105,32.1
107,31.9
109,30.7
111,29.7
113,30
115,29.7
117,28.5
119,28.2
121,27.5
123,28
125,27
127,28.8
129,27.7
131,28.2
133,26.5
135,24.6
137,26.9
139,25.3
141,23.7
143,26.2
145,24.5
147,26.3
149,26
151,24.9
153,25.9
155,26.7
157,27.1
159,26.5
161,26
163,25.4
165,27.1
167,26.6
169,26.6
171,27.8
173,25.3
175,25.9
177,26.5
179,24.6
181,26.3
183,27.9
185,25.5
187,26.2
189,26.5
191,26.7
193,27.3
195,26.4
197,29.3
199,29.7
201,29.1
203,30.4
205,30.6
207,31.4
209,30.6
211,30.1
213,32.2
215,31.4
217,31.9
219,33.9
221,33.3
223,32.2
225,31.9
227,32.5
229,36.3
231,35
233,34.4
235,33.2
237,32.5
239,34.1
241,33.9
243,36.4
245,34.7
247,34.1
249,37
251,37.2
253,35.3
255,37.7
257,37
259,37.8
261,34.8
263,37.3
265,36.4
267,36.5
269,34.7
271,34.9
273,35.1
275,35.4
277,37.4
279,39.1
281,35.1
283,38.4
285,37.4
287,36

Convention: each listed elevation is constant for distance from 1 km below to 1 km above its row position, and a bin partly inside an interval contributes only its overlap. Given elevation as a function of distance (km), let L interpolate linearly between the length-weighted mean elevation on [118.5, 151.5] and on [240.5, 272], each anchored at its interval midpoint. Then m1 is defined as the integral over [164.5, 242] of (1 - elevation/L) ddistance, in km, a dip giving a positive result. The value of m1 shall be 5.1 km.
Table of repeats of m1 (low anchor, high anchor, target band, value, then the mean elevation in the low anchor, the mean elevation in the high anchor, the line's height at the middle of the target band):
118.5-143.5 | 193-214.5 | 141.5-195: 4.1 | 26.8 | 29.9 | 28.4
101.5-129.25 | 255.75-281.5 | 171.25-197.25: 4.9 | 29.5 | 36.3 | 32.6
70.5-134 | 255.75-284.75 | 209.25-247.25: 2.0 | 31.1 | 36.5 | 35.1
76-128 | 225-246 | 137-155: 3.8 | 31.4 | 34.2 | 32.3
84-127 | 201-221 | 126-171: 7.0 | 31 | 31.4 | 31.2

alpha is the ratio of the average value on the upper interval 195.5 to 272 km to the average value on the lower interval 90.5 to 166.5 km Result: 1.19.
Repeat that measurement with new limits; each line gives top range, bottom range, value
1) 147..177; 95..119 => 0.84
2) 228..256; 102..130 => 1.19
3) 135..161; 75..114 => 0.79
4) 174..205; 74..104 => 0.83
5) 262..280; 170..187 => 1.38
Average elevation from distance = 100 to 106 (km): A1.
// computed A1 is 31.9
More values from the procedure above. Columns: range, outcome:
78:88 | 33.6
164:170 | 26.8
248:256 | 36.8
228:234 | 35.2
